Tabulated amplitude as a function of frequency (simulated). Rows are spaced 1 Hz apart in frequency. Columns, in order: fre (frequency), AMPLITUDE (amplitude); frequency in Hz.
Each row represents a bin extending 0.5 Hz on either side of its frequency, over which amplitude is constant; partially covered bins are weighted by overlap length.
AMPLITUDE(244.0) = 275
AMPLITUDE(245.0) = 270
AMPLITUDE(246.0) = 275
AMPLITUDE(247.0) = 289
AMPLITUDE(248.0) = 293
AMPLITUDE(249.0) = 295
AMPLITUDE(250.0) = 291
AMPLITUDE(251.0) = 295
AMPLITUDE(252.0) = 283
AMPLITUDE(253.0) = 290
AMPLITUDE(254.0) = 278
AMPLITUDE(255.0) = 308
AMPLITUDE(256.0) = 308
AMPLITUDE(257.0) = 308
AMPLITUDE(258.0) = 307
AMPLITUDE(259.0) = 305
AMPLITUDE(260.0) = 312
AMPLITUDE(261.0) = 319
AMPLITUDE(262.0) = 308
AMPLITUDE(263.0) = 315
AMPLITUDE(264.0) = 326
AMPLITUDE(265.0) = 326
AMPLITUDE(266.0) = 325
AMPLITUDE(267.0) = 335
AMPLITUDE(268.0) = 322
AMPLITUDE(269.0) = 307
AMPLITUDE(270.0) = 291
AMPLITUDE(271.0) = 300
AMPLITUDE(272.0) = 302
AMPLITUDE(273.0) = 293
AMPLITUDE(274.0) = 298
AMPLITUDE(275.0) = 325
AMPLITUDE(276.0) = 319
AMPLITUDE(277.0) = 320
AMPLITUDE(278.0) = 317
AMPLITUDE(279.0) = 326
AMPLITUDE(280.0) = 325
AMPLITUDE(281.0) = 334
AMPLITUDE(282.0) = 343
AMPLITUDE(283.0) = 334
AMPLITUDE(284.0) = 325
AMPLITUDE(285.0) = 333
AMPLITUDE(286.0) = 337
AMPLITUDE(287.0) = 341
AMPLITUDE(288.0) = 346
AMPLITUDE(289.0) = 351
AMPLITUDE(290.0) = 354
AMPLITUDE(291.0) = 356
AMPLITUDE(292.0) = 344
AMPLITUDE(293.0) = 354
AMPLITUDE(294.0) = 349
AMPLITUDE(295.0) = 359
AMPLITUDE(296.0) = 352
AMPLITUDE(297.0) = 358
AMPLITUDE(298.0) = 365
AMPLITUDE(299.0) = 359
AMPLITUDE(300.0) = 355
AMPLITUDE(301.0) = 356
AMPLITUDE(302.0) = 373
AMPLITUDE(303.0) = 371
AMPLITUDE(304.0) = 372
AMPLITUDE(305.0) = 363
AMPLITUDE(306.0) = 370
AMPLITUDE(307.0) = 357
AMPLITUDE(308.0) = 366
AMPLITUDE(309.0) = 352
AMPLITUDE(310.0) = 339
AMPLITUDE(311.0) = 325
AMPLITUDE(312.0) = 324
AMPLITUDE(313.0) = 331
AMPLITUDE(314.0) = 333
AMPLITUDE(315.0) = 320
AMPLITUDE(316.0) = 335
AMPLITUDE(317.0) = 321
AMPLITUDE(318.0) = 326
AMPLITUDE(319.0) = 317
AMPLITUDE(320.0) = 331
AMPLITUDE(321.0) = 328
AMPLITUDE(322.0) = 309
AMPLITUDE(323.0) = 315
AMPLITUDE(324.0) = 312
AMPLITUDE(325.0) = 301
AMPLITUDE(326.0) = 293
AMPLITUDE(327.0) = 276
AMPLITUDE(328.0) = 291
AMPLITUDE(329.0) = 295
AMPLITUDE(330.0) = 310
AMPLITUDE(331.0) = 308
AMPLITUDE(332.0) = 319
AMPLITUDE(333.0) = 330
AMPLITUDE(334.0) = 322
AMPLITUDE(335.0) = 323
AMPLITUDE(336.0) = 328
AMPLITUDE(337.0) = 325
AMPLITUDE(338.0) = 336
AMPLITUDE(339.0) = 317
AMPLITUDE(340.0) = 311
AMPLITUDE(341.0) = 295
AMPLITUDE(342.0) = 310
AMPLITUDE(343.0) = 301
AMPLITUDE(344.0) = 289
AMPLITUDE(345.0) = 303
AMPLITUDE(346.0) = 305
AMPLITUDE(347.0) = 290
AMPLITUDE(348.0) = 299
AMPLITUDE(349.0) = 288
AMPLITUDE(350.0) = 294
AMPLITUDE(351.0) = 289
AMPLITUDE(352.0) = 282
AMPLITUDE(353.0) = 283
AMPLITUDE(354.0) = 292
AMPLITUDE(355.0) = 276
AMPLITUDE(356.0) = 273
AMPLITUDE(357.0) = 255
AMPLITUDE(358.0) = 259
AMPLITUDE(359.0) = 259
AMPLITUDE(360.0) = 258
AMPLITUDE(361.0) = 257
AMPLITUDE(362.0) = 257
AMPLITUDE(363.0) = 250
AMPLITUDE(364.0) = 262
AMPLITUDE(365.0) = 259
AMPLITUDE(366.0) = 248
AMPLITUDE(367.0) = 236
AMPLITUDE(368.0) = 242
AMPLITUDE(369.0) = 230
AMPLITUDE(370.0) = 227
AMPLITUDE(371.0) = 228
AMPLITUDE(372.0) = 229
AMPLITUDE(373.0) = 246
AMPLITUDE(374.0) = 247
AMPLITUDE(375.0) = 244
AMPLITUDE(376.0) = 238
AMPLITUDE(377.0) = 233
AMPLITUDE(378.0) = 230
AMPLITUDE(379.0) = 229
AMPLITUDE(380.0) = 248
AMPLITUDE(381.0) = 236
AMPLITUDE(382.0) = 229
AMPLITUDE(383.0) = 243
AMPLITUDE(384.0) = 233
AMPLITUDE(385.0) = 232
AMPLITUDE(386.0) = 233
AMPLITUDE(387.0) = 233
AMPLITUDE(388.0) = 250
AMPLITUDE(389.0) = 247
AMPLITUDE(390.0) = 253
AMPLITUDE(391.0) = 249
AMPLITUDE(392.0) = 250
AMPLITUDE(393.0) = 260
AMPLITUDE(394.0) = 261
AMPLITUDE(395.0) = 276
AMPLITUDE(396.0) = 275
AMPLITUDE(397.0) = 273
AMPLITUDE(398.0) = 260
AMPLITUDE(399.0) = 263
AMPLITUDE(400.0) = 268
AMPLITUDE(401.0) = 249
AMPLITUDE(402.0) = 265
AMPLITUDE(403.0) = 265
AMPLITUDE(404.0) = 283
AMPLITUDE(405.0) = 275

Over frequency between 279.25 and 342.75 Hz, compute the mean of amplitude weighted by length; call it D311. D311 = 333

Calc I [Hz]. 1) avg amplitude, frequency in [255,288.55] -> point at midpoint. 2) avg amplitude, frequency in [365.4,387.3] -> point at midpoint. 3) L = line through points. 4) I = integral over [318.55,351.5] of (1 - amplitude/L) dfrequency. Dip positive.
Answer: -4.8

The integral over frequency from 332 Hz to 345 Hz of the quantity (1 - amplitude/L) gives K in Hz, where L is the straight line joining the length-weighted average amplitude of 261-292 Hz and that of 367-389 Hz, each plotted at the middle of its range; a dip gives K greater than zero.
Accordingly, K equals -2.1 Hz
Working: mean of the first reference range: 325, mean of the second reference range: 236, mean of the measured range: 315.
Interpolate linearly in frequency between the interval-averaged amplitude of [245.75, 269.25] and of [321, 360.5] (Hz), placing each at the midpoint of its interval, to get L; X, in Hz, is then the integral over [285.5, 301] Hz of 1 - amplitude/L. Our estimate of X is -2.6 Hz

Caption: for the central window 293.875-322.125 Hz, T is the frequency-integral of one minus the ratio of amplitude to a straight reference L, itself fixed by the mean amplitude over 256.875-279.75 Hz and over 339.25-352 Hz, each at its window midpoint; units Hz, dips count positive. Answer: -3.74 Hz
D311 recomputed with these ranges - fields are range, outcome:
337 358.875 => 293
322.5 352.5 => 305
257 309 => 335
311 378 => 288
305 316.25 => 342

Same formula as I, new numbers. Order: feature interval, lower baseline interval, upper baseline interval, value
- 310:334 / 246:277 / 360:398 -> -3.6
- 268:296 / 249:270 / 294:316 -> 0.0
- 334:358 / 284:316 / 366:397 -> -0.7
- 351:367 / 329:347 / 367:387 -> 0.4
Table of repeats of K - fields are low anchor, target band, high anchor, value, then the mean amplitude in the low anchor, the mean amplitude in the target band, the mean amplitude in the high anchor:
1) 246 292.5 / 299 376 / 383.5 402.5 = -4.8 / 316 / 301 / 254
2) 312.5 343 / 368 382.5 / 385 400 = 1.9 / 315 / 236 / 256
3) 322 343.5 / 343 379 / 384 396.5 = 2.5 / 310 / 262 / 251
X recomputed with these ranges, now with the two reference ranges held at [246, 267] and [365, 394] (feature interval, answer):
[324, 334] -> -1.42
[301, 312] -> -3.12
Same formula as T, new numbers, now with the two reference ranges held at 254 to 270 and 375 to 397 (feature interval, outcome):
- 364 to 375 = 0.6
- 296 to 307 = -2.7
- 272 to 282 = -0.4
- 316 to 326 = -1.3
